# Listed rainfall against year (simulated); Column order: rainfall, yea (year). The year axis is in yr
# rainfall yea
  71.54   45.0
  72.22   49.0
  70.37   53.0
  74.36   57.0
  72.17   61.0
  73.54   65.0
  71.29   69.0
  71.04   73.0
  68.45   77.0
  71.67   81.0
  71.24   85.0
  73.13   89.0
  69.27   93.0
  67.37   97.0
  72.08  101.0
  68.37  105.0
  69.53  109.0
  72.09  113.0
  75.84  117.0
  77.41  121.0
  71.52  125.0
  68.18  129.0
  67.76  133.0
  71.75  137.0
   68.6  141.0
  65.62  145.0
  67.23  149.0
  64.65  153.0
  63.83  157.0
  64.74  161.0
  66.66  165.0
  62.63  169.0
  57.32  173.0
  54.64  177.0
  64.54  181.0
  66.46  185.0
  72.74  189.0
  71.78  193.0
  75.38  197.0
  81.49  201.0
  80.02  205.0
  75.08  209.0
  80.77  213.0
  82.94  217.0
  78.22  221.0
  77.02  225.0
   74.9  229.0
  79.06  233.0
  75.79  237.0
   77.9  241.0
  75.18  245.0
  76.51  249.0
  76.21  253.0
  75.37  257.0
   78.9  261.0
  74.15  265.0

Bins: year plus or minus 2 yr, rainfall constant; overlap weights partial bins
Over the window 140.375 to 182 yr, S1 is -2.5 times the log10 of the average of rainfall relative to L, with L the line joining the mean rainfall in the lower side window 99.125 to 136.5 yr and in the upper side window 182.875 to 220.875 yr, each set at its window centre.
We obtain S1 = 0.17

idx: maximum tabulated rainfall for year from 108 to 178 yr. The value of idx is 77.41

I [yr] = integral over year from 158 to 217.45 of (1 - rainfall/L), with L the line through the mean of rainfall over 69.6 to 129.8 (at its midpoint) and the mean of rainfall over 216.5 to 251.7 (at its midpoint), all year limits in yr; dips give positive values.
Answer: 4.1 yr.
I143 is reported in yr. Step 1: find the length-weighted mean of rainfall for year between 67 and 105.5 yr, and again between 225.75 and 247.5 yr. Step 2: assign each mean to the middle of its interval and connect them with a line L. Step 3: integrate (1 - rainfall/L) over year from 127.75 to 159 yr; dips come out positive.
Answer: 2.4 yr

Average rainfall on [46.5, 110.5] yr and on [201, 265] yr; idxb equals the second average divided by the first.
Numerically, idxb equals 1.1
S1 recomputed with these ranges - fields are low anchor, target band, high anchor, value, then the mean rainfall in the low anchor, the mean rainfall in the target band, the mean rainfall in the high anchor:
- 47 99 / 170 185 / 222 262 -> 0.23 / 71.2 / 60.1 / 76.7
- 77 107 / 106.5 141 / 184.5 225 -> 0.01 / 70.3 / 71.5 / 76.9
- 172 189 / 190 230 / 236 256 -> -0.14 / 62.4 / 77.7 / 76.3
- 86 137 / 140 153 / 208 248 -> 0.10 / 71.1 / 66.7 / 77.7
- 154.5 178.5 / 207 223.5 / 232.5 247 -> -0.11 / 61.8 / 79.2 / 76.8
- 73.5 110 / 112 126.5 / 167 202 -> -0.08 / 70.2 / 74.5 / 67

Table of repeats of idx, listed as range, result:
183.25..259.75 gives 82.94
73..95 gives 73.13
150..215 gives 81.49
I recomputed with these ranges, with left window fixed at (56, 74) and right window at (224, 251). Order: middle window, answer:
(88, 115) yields 1.17 yr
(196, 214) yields -0.66 yr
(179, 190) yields 1.15 yr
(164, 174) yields 1.70 yr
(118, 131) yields 0.22 yr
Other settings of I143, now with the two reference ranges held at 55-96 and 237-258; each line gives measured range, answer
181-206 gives 0.4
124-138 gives 0.7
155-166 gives 1.3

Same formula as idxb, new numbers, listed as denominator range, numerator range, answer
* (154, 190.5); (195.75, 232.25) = 1.23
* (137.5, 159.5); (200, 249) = 1.18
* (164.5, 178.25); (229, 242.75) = 1.29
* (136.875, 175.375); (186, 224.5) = 1.19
